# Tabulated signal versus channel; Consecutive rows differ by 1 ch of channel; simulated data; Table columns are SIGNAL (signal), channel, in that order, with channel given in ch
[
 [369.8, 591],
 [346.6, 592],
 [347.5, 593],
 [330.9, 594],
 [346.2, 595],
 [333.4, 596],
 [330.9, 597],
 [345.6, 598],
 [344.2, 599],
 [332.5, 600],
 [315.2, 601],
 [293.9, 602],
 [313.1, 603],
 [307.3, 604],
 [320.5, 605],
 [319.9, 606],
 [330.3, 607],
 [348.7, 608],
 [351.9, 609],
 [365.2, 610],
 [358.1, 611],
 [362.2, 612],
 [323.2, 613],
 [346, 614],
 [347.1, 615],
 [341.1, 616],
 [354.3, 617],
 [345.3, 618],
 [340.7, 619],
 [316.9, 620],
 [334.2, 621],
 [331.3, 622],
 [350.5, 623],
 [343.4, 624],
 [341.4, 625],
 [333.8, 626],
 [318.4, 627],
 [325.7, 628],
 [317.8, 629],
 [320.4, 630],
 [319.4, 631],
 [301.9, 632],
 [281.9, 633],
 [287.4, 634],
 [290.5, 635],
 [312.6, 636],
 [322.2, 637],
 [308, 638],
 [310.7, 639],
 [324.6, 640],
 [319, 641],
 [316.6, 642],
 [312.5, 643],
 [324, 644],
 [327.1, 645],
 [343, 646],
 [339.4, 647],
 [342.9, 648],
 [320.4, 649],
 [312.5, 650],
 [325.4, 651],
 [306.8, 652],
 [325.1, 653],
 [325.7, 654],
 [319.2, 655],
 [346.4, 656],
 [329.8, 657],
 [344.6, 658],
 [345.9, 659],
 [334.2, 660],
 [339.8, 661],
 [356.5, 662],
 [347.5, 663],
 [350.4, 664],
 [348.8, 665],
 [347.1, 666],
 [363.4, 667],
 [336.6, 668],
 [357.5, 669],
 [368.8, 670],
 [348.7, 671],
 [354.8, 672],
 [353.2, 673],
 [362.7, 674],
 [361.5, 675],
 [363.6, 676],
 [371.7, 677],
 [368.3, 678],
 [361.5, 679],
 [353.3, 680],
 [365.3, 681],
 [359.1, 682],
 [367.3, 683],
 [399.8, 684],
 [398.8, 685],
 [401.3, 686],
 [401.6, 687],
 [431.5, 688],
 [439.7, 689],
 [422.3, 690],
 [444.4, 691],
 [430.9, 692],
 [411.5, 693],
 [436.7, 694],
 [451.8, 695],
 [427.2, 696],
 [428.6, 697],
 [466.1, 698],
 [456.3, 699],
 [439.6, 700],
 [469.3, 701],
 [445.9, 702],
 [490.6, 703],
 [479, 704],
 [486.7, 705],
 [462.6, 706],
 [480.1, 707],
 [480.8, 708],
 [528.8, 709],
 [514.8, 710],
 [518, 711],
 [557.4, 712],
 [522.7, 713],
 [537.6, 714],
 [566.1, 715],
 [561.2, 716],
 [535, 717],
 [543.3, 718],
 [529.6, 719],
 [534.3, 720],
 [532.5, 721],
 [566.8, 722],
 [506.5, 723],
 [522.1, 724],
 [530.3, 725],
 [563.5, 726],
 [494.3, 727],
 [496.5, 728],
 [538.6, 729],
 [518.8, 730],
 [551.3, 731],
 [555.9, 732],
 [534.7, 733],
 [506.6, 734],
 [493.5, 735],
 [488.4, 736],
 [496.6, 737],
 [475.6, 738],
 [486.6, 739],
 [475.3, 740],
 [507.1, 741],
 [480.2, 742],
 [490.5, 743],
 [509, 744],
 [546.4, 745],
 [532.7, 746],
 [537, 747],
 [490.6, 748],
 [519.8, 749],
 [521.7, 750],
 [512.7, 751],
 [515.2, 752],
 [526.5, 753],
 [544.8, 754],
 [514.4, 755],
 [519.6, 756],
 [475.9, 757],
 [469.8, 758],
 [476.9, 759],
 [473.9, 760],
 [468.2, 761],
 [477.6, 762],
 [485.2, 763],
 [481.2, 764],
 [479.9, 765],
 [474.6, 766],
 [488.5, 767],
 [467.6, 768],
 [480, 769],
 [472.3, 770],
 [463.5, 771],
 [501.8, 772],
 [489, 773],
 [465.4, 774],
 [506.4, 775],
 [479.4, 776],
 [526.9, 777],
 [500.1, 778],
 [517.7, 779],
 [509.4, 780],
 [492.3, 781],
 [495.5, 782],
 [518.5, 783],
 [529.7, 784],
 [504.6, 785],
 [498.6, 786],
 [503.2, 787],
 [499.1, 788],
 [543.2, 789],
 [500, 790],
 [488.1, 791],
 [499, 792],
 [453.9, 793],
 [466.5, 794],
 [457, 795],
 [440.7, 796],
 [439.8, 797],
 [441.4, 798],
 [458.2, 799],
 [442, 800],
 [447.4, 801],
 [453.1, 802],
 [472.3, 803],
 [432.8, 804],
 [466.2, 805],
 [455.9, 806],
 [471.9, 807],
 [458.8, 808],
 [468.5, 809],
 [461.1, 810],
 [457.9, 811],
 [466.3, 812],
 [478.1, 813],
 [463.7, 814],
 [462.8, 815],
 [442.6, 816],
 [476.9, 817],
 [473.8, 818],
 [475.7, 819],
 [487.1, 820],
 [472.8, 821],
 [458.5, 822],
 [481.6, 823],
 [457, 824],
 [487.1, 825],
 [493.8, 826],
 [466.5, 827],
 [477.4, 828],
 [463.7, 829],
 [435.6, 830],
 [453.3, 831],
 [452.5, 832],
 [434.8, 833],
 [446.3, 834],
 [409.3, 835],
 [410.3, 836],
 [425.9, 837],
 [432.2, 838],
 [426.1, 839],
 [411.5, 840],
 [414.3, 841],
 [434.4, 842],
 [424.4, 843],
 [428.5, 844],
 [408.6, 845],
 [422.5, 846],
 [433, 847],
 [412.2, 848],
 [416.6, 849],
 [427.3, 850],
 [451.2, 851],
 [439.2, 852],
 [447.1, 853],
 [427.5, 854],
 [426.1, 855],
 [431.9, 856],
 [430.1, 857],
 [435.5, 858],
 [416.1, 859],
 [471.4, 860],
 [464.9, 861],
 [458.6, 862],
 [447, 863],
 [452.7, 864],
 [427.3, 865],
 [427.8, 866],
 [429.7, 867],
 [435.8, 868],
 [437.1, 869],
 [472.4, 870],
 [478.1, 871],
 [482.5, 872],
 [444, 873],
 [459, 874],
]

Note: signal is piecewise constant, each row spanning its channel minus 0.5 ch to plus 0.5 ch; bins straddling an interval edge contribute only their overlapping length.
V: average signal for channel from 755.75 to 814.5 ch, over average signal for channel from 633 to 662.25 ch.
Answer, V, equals 1.5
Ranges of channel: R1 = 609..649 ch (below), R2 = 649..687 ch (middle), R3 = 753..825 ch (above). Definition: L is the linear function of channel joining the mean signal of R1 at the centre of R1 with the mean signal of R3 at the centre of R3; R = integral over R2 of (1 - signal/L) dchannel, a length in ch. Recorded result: 1.4 ch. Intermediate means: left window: 328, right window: 480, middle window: 352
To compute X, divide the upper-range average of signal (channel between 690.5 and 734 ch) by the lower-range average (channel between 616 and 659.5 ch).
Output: 1.54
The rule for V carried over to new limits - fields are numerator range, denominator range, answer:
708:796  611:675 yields 1.52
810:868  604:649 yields 1.36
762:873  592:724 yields 1.21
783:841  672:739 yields 0.99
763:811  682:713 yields 1.06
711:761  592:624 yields 1.54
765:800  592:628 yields 1.45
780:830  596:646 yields 1.45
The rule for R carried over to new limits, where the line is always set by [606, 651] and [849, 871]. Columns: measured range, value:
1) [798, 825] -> -3.0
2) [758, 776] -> -3.8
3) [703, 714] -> -4.1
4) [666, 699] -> -3.4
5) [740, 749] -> -2.9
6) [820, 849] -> -0.9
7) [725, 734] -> -3.6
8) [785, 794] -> -2.0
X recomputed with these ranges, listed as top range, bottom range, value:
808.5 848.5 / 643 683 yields 1.30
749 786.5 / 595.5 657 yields 1.51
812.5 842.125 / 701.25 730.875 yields 0.87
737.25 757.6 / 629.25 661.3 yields 1.58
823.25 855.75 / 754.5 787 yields 0.89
